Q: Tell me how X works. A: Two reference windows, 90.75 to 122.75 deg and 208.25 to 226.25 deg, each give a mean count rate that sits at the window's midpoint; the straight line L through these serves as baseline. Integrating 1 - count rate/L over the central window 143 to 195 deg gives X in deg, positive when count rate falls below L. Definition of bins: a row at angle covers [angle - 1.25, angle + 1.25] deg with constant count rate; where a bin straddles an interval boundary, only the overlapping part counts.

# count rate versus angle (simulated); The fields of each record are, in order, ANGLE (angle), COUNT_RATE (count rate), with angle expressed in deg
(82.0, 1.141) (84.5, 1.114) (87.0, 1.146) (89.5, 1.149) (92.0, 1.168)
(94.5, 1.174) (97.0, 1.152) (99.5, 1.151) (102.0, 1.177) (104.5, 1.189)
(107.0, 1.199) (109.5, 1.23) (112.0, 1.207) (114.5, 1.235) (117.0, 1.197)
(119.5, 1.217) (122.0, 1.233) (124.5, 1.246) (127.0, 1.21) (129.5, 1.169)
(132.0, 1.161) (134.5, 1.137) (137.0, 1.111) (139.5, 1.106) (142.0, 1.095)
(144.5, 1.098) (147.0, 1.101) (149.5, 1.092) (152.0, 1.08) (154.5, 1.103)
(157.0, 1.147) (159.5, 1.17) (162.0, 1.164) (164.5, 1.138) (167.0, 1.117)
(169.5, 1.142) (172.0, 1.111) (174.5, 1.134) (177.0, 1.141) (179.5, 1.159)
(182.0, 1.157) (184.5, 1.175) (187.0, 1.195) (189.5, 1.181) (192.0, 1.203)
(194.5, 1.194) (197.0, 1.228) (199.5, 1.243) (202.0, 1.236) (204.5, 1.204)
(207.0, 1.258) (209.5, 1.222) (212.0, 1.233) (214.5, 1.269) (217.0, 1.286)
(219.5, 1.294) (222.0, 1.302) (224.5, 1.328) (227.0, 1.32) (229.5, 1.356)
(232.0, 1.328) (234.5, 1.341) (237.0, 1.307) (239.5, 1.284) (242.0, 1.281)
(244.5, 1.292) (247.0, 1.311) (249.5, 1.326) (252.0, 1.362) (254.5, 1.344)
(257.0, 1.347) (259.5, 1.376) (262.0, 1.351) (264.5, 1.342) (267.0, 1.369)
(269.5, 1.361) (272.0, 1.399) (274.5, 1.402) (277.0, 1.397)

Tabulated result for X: 4.16 deg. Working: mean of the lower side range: 1.19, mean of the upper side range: 1.28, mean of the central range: 1.14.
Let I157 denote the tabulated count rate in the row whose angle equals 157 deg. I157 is 1.147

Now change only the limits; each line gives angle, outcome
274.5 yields 1.402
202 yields 1.236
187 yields 1.195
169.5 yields 1.142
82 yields 1.141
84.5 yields 1.114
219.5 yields 1.294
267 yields 1.369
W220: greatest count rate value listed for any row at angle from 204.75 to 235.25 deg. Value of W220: 1.356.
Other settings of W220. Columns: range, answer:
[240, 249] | 1.311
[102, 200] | 1.246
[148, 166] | 1.17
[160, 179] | 1.164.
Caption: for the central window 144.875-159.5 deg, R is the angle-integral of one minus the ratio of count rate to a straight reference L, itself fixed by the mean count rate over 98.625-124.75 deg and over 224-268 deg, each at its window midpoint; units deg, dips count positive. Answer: 1.6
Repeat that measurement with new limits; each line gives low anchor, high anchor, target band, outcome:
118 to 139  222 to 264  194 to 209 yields 0.5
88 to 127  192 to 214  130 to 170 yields 2.9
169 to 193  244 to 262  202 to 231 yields -0.7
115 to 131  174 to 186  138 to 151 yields 1.0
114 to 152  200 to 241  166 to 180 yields 0.9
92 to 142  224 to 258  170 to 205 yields 2.2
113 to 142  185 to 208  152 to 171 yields 1.0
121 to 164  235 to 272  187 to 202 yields 0.3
